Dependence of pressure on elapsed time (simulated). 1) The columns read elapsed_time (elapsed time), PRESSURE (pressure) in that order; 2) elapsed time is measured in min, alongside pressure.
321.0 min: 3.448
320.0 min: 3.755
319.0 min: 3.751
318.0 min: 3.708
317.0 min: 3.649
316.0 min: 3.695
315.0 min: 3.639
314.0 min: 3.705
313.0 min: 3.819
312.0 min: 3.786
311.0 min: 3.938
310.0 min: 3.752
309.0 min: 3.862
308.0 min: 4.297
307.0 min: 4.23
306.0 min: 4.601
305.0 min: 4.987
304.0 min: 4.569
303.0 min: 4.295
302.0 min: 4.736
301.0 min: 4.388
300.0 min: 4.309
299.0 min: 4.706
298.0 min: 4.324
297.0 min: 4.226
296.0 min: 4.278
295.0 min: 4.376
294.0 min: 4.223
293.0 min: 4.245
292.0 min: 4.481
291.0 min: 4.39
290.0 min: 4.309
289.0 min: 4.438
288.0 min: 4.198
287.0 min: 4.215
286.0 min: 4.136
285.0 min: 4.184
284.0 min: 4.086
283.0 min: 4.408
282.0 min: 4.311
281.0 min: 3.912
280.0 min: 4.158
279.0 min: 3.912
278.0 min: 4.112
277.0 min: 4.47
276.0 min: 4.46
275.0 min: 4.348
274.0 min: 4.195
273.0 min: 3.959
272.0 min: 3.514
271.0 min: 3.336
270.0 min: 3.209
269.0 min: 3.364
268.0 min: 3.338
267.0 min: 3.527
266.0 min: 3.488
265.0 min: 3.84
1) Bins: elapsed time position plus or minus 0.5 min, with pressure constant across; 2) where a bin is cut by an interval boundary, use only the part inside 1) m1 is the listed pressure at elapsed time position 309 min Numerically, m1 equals 3.862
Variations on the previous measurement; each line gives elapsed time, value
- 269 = 3.364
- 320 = 3.755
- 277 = 4.47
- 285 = 4.184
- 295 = 4.376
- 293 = 4.245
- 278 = 4.112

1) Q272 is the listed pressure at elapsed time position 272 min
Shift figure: 3.514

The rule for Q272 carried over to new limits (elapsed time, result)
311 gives 3.938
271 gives 3.336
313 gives 3.819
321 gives 3.448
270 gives 3.209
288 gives 4.198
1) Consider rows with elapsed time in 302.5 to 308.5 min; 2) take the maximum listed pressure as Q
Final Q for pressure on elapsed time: 4.987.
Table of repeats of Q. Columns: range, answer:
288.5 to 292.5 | 4.481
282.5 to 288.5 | 4.408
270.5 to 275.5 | 4.348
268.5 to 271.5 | 3.364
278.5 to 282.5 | 4.311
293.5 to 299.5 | 4.706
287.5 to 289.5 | 4.438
